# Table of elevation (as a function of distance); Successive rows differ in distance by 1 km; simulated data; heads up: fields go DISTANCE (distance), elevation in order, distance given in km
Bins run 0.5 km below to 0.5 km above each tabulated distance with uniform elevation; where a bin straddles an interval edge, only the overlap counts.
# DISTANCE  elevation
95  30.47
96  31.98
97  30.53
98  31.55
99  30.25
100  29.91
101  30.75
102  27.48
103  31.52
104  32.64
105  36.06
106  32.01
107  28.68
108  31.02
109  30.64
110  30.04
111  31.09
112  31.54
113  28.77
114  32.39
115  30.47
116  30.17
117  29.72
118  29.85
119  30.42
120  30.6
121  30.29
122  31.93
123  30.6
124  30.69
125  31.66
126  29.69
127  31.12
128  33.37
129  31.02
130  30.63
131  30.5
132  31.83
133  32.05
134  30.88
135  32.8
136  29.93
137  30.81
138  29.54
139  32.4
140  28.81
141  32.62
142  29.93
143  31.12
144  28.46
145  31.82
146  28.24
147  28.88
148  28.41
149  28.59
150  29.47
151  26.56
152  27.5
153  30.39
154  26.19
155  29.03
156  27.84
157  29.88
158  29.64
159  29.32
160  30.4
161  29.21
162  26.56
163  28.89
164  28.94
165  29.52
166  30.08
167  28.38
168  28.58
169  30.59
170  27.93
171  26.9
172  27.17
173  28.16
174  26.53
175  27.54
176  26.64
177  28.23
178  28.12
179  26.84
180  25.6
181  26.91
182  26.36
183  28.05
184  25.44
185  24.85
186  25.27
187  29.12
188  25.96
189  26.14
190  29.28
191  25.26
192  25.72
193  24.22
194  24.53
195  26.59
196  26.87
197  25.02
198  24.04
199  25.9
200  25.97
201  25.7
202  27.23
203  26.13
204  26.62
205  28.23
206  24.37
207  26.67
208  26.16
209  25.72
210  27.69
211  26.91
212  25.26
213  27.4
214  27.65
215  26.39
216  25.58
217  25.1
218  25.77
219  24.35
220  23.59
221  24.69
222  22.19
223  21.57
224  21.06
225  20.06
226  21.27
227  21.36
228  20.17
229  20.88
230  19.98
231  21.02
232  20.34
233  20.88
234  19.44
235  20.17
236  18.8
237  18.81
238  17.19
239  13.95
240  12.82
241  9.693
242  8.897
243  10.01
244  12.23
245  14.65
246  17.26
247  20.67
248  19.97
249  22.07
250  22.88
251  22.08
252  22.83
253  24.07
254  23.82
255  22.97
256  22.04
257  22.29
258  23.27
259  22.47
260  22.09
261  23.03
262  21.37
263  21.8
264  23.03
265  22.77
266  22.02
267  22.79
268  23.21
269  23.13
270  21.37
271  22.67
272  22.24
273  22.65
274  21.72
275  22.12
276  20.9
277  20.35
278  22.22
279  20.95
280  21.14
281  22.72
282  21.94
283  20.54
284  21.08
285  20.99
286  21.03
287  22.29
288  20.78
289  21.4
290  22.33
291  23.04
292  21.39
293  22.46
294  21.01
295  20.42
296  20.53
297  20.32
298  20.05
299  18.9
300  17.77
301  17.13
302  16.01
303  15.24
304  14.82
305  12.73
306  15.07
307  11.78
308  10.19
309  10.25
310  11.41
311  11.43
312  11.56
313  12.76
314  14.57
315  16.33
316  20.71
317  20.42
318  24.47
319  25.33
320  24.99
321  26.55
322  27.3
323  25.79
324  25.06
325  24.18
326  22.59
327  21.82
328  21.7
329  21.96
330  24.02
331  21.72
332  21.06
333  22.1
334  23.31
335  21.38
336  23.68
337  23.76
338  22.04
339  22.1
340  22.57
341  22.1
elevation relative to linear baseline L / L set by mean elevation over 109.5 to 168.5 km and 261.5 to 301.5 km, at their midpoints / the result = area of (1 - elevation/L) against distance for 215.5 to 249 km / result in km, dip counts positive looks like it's 7.1 km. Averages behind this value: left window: 30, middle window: 19.3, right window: 21.4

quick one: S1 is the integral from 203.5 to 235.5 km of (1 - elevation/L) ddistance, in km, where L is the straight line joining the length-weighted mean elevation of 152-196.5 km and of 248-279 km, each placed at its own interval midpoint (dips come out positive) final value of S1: 1.63 km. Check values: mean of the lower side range 27.6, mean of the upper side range 22.3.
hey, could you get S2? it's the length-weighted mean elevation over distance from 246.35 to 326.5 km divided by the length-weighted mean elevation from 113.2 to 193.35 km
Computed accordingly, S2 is 0.7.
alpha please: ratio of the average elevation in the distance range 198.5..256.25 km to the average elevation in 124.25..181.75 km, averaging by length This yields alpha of 0.75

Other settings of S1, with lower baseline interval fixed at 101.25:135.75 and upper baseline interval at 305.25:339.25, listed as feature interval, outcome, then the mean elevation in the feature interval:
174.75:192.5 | 0.49 km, 26.7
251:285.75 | 1.13 km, 22.2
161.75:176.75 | 0.04 km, 28.2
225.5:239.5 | 2.97 km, 19.6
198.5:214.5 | -0.13 km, 26.5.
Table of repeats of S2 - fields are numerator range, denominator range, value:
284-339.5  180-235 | 0.80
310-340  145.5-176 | 0.75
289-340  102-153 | 0.65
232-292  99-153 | 0.67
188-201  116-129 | 0.84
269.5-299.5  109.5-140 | 0.69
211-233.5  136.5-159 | 0.79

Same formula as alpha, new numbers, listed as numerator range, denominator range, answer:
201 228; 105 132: 0.81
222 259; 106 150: 0.63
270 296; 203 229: 0.88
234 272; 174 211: 0.75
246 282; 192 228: 0.89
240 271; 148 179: 0.71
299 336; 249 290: 0.86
